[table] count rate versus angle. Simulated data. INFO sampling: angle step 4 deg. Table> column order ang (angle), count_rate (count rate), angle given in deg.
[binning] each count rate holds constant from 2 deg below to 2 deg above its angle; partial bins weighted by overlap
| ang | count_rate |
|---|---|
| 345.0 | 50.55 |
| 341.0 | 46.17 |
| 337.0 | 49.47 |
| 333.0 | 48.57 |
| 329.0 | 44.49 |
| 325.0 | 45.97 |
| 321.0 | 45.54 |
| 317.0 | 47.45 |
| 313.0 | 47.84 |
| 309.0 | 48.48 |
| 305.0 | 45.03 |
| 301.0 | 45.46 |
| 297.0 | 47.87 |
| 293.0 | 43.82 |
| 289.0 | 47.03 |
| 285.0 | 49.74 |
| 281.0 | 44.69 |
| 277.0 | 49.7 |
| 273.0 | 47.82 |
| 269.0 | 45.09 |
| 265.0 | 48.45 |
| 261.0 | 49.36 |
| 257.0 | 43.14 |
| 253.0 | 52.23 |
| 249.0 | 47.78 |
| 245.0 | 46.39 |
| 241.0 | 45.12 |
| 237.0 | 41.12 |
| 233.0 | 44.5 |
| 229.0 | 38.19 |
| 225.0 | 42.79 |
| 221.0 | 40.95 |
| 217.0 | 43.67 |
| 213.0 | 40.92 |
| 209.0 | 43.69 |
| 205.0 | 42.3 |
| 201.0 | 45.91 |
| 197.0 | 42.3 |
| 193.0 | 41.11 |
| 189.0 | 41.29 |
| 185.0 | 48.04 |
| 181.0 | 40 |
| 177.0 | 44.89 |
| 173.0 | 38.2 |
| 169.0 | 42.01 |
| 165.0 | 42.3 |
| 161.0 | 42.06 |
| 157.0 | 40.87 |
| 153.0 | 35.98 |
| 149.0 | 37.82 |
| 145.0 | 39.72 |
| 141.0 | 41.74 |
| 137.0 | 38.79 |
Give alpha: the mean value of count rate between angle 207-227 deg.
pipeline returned 42.4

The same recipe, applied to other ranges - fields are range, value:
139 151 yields 39.8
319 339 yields 46.8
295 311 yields 46.7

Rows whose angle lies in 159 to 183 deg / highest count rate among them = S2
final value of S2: 44.89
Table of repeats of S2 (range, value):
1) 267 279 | 49.7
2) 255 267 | 49.36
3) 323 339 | 49.47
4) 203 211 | 43.69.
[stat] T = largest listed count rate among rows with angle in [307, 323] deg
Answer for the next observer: 48.48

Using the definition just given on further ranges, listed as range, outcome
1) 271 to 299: 49.74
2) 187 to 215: 45.91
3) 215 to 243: 45.12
